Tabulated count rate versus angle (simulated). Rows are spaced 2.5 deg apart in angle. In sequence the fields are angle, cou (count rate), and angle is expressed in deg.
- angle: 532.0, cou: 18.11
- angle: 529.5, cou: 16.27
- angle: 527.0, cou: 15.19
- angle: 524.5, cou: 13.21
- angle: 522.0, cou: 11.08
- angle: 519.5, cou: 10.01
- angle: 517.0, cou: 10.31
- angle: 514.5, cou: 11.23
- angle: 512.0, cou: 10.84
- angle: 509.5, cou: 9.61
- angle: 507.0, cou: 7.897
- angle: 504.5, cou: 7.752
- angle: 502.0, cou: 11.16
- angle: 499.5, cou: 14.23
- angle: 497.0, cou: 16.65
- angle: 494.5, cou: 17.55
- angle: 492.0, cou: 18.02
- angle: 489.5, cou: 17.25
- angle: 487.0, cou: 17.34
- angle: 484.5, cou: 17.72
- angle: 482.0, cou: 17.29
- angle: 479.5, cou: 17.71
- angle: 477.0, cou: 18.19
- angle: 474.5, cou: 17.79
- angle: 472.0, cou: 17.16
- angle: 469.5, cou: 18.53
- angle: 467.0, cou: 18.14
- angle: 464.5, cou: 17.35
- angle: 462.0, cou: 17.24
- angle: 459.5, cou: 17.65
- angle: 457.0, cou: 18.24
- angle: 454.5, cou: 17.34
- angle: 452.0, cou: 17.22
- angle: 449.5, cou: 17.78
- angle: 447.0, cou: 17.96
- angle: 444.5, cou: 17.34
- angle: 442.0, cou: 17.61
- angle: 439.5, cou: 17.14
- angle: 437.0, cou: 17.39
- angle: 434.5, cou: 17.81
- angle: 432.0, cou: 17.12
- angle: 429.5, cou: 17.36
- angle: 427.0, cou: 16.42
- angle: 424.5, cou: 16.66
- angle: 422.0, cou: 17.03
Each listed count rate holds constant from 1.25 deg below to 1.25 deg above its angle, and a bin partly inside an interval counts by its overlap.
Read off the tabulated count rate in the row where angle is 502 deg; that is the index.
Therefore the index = 11.16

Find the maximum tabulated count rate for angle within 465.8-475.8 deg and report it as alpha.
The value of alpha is 18.53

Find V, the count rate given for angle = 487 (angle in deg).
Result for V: 17.34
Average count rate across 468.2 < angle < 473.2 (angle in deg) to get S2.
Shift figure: 17.9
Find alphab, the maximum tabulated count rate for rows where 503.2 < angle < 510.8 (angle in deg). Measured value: 9.61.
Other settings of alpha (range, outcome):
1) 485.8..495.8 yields 18.02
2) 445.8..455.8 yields 17.96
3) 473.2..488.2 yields 18.19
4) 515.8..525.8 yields 13.21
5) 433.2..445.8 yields 17.81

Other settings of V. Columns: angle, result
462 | 17.24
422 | 17.03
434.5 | 17.81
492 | 18.02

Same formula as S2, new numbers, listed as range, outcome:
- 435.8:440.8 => 17.3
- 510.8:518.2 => 10.8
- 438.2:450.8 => 17.6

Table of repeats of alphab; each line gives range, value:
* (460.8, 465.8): 17.35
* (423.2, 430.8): 17.36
